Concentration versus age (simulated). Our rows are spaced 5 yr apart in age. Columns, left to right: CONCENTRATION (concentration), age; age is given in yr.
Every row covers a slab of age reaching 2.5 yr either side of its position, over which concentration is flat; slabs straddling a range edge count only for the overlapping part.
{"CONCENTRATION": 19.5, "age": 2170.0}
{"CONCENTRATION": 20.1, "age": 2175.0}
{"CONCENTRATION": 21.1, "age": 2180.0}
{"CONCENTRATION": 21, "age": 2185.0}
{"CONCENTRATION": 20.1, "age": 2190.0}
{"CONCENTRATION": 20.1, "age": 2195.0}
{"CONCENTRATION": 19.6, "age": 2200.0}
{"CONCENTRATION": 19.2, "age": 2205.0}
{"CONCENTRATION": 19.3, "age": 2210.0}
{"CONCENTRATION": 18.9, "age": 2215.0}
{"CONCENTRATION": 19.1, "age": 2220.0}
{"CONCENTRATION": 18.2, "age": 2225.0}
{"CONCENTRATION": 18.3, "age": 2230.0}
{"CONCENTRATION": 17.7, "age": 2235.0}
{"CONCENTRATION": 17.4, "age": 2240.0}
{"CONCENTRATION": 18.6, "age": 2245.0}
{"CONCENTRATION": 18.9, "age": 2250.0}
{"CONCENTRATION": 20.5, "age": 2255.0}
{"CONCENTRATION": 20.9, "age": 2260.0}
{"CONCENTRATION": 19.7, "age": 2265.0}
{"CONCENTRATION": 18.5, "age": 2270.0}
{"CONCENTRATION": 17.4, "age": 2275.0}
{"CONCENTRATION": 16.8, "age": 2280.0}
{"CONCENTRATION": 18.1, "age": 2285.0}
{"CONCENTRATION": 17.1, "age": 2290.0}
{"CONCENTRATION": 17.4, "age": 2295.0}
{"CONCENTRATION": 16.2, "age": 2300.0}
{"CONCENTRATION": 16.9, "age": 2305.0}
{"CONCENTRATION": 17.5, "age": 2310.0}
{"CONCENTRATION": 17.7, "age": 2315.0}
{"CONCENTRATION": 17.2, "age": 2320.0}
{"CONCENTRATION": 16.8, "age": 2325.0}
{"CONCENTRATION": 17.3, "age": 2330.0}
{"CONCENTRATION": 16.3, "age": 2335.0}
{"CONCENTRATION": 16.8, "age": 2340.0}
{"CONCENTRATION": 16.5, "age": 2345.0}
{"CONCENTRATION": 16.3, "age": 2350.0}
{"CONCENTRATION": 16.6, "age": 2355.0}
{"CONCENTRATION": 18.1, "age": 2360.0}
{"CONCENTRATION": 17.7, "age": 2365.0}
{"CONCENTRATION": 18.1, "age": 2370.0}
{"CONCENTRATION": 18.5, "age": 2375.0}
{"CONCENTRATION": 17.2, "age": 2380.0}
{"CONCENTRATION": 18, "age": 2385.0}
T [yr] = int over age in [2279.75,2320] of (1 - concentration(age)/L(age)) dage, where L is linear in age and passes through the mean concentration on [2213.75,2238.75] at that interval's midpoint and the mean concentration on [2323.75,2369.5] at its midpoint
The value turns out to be 0.7 yr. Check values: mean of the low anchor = 18.4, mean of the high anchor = 17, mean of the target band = 17.2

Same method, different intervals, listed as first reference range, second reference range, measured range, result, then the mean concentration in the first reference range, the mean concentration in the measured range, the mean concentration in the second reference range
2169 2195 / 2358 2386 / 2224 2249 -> 2.0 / 20.4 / 18.1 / 17.9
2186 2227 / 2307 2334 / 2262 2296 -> 0.2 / 19.4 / 17.9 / 17.2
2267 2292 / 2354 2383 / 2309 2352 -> 1.9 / 17.6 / 16.9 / 17.8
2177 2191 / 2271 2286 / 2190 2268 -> 0.2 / 20.8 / 19.1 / 17.5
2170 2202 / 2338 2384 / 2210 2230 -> 1.0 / 20.3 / 18.8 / 17.3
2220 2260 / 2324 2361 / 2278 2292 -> 0.4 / 18.7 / 17.4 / 16.8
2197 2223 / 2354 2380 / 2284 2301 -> 1.2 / 19.2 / 17.2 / 17.8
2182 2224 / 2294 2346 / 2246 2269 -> -1.8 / 19.6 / 19.8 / 17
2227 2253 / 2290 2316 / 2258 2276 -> -1.5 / 18.2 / 19.2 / 17.1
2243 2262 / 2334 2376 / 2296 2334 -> 2.3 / 19.7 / 17.1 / 17.2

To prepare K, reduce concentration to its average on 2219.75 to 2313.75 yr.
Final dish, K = 18.1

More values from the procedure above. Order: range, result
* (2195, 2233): 19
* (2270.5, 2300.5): 17.3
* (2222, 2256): 18.4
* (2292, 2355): 16.9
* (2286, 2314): 17.1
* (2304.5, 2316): 17.4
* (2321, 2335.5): 16.9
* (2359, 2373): 18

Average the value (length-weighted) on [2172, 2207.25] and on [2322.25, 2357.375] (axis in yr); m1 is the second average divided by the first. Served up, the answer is 0.83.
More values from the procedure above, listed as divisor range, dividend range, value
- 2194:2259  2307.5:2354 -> 0.89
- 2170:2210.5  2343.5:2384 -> 0.87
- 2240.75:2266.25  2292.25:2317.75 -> 0.88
